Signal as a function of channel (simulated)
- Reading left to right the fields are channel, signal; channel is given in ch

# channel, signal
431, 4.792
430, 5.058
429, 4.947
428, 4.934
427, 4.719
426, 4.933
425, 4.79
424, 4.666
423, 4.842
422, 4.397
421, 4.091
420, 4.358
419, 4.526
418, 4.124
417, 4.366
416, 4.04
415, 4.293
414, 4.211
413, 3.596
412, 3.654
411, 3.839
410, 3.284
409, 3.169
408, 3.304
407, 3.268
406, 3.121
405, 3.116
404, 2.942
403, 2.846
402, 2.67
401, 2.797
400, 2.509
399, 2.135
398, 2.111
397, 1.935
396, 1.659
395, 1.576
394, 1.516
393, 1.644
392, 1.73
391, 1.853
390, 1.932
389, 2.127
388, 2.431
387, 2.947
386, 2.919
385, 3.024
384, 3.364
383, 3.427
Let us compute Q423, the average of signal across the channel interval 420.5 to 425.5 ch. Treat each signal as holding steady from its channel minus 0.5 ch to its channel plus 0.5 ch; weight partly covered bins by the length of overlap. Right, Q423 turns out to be 4.56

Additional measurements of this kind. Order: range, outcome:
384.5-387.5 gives 2.96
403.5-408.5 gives 3.15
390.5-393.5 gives 1.74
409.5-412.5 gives 3.59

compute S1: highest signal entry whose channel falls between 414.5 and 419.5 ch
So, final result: 4.526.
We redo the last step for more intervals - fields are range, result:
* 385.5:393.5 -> 2.947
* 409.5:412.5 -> 3.839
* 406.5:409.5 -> 3.304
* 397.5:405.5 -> 3.116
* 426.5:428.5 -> 4.934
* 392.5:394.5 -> 1.644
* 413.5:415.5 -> 4.293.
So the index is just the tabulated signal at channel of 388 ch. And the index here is 2.431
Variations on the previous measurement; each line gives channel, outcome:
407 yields 3.268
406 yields 3.121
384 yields 3.364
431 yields 4.792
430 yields 5.058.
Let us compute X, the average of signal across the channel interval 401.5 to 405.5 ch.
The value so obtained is 2.89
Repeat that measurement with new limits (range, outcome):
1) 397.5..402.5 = 2.44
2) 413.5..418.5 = 4.21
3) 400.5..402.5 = 2.73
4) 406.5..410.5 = 3.26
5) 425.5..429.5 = 4.88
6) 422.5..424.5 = 4.75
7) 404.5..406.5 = 3.12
